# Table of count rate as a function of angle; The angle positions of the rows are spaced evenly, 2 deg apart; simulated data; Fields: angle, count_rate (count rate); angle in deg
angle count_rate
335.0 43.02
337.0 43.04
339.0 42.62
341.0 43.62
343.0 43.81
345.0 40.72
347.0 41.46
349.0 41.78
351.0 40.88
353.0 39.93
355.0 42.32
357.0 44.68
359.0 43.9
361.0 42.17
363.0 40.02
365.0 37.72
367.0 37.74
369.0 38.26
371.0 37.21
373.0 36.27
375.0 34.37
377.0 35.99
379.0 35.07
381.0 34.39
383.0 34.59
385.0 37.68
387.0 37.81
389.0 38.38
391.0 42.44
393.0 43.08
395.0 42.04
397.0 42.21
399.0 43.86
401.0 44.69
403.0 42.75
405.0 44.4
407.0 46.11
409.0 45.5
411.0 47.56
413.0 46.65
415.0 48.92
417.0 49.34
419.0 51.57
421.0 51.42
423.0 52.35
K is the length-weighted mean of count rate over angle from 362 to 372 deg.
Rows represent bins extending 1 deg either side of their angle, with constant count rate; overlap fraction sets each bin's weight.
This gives 38.2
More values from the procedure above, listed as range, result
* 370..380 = 35.8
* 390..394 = 42.8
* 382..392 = 38.2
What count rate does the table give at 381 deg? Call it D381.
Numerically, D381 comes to 34.39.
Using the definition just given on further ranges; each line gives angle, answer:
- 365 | 37.72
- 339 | 42.62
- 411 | 47.56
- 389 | 38.38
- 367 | 37.74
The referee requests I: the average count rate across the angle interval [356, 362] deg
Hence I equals 43.6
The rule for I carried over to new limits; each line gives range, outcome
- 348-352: 41.3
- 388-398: 41.6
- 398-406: 43.9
